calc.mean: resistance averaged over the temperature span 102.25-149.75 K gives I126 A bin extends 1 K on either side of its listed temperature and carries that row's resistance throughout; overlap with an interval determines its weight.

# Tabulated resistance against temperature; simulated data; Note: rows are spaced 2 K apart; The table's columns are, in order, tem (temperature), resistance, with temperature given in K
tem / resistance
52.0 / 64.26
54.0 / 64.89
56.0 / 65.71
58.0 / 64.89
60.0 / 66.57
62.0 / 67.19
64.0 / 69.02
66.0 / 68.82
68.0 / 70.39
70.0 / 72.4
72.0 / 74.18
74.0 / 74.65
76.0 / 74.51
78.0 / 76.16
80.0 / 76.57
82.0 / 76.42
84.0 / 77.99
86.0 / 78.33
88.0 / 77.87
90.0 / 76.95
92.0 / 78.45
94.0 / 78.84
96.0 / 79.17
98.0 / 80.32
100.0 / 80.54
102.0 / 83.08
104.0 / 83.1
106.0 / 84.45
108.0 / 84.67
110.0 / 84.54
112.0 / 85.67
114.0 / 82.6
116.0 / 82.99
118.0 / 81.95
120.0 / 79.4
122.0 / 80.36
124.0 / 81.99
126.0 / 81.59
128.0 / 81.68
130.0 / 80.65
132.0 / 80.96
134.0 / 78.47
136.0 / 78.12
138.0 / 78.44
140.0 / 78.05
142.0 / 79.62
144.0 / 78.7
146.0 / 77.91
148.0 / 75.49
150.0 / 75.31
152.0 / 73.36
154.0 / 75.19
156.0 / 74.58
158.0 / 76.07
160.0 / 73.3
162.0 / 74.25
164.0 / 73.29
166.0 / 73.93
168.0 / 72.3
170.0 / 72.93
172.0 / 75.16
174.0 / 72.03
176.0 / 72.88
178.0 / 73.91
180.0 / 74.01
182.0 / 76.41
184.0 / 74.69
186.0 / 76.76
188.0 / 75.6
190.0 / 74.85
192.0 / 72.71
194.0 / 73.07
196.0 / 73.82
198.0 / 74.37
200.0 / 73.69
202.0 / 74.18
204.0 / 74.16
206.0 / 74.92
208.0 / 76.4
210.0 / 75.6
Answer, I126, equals 80.9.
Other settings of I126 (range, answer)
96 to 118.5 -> 82.9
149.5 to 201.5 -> 74.2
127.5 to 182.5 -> 75.9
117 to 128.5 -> 81.1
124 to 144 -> 79.8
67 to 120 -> 79.1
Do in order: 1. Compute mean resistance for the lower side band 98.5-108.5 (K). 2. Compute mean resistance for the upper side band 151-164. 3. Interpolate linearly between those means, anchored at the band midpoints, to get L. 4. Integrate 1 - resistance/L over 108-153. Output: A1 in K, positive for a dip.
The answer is -0.8 K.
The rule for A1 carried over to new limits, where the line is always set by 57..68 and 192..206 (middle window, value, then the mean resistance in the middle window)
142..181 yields -1.33 K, 74.6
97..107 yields -1.86 K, 82.3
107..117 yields -2.04 K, 84.1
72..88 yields -1.86 K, 76.3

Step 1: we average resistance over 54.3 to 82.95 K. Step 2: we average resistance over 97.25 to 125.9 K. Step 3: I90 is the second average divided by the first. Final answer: 1.2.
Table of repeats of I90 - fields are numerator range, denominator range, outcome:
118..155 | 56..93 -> 1.08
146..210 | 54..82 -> 1.05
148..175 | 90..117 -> 0.90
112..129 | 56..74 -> 1.18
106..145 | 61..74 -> 1.15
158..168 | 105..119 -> 0.88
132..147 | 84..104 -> 0.99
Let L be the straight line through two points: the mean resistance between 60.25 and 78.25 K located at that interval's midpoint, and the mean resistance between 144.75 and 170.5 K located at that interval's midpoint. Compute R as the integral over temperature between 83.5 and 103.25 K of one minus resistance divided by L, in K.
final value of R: -1.9 K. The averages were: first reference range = 71.5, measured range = 79.2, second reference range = 74.5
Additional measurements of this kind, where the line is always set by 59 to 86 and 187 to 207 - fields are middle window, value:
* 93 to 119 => -3.3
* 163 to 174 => 0.1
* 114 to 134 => -2.1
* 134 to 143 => -0.6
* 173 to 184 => 0.0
